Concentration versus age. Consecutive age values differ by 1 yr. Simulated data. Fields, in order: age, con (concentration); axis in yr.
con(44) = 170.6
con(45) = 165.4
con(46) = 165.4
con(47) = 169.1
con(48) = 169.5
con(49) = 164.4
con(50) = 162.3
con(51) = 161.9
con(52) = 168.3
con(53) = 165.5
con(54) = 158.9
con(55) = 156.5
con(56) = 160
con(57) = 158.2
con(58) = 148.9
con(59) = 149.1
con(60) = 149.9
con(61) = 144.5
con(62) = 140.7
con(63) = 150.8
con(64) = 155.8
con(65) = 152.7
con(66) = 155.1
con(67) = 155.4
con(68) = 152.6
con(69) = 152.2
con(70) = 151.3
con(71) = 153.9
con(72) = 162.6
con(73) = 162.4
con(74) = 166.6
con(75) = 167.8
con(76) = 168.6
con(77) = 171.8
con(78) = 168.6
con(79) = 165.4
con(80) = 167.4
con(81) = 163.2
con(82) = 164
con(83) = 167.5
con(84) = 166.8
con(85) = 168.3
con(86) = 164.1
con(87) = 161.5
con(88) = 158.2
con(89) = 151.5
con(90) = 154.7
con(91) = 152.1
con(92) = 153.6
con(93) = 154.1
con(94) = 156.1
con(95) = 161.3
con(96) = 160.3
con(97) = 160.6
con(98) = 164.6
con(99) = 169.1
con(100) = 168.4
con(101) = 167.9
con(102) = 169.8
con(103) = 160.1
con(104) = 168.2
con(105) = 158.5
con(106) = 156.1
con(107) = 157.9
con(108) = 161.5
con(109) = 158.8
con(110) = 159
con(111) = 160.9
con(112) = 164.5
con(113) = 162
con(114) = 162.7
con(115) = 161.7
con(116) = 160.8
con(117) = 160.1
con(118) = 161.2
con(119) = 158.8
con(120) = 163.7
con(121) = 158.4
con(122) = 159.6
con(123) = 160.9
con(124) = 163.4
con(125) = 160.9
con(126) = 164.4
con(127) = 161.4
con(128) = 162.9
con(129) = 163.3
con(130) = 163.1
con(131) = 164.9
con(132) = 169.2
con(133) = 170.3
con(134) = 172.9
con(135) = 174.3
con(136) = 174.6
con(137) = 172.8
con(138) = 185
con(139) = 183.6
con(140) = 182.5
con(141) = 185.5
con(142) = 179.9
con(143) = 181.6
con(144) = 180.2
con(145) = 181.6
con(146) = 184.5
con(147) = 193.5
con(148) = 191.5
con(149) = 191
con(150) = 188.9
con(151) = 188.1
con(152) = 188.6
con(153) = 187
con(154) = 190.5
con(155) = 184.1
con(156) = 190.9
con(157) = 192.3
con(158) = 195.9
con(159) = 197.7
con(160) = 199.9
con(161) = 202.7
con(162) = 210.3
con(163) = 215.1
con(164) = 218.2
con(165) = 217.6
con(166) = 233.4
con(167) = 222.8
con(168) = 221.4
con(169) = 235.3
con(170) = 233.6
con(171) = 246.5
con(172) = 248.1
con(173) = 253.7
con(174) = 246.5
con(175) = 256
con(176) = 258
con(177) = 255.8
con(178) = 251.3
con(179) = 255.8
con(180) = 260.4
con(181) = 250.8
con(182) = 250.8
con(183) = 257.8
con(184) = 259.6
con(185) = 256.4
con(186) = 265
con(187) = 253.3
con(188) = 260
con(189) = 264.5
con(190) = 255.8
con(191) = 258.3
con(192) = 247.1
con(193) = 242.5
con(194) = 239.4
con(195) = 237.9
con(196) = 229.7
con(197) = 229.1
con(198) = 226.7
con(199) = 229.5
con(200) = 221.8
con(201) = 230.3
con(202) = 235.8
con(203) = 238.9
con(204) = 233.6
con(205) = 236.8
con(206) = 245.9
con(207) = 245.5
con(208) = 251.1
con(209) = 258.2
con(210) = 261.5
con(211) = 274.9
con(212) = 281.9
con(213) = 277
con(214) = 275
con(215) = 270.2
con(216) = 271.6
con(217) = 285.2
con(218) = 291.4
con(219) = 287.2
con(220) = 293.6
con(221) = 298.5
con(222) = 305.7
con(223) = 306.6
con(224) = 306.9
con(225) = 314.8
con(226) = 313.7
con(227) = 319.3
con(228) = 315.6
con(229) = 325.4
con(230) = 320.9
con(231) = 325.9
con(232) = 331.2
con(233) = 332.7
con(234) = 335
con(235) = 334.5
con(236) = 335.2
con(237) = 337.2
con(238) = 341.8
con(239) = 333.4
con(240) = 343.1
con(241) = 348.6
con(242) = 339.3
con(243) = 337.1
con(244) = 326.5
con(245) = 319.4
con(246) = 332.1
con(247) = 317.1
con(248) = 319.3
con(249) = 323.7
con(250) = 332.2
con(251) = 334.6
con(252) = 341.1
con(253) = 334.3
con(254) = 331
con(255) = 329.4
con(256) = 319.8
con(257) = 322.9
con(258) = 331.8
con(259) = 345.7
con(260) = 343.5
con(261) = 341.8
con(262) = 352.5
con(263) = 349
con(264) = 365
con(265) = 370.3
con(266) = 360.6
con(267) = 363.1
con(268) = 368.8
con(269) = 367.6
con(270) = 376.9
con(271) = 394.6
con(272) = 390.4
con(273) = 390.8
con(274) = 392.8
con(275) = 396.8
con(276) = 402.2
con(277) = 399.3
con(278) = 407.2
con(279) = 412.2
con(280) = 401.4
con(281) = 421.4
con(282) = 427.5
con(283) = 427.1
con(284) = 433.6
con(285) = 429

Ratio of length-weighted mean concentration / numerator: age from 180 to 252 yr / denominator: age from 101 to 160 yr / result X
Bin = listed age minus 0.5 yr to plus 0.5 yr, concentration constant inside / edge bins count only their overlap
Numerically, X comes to 1.66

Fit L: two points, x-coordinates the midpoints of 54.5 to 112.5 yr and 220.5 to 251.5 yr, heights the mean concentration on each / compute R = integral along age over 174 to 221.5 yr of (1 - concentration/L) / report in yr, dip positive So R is 4.74 yr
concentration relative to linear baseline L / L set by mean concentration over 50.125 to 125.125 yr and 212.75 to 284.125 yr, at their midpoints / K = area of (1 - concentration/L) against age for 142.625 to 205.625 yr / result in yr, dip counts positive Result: 7.78 yr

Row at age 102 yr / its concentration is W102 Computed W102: 169.8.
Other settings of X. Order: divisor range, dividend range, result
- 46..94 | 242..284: 2.27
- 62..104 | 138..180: 1.31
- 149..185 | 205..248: 1.36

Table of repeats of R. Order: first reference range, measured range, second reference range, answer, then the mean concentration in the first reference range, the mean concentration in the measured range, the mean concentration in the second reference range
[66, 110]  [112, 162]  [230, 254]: 9.13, 161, 176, 333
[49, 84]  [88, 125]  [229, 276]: 7.09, 159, 161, 346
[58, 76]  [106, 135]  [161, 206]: 4.76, 155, 163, 242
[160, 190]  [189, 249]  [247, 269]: 1.77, 243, 288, 342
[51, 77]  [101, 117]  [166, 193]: 2.61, 157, 162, 250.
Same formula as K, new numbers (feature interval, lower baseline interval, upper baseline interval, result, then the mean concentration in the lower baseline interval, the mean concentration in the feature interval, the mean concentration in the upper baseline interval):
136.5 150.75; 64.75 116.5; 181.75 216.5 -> 1.4 yr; 161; 184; 251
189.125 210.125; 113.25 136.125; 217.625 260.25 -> 2.2 yr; 164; 241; 325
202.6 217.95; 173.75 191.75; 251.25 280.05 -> 1.6 yr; 256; 262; 365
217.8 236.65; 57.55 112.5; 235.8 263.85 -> -0.3 yr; 160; 316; 335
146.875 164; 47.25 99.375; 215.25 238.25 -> 3.3 yr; 159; 195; 314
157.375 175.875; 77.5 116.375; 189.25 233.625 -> 0.3 yr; 162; 226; 272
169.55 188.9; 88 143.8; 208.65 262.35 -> -0.7 yr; 165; 254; 317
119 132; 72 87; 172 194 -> 2.7 yr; 166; 162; 255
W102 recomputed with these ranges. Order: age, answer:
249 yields 323.7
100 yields 168.4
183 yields 257.8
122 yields 159.6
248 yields 319.3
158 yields 195.9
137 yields 172.8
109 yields 158.8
